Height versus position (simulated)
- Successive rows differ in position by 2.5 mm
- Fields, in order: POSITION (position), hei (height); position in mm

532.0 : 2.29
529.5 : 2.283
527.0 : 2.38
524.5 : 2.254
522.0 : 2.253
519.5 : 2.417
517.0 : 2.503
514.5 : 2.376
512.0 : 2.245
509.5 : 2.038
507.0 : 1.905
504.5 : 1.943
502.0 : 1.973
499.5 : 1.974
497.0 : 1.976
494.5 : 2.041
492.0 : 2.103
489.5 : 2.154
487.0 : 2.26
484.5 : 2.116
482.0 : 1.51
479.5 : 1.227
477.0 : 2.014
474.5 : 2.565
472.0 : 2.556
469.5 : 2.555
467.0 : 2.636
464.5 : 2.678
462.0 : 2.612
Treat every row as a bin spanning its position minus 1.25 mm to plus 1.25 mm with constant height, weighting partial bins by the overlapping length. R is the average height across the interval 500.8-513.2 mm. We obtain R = 2.02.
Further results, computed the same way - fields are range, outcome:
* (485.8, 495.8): 2.14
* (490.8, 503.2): 2.01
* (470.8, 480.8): 2.09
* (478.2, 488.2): 1.78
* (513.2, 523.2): 2.39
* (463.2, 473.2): 2.61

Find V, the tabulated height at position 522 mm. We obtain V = 2.253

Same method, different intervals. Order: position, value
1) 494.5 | 2.041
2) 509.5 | 2.038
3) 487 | 2.26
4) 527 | 2.38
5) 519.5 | 2.417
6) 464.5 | 2.678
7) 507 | 1.905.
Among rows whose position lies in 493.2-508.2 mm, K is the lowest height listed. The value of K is 1.905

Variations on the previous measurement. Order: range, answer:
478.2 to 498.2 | 1.227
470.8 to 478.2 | 2.014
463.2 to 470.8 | 2.555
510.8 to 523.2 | 2.245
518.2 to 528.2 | 2.253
